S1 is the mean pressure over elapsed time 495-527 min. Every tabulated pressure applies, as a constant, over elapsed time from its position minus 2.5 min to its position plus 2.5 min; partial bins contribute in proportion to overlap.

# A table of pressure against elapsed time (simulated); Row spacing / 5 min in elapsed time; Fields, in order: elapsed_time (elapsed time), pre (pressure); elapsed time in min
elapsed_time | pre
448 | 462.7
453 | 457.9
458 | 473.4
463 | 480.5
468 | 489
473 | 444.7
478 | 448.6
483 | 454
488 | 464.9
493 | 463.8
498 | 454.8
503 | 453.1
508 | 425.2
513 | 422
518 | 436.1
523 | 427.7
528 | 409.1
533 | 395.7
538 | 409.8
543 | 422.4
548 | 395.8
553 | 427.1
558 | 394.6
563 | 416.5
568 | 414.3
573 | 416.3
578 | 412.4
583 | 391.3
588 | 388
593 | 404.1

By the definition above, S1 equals 436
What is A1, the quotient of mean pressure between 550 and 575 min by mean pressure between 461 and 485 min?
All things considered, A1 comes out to 0.89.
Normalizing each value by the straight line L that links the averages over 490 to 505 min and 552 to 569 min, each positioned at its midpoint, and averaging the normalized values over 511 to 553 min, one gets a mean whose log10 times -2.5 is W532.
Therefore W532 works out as 0.04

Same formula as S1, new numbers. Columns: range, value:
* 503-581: 416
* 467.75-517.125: 450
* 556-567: 407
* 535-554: 412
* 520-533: 415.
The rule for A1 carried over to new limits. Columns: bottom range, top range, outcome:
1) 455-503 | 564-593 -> 0.87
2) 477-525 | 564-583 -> 0.92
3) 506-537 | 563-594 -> 0.97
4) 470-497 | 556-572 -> 0.90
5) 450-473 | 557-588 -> 0.86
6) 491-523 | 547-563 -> 0.93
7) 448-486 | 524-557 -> 0.88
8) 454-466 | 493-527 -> 0.92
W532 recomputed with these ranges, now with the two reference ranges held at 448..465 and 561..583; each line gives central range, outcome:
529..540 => 0.07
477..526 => 0.01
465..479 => 0.00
